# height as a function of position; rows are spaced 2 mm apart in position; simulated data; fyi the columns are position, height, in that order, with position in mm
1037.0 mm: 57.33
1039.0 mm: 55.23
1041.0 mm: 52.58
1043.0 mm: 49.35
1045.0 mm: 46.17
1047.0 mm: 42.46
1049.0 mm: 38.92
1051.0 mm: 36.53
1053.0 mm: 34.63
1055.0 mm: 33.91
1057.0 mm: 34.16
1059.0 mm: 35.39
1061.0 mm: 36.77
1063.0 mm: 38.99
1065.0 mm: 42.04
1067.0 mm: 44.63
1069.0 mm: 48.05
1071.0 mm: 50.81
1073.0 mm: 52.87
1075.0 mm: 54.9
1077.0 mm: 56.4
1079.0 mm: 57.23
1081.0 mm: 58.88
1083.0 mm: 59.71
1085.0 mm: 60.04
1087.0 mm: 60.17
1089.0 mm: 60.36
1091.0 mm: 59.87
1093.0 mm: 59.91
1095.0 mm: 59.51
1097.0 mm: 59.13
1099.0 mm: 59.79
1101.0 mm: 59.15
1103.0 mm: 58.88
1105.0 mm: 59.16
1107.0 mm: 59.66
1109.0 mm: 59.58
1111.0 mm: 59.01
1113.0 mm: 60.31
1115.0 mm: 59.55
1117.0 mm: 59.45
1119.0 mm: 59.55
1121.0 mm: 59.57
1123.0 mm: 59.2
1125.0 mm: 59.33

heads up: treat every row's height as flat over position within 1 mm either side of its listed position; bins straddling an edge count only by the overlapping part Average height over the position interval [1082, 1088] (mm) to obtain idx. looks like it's 60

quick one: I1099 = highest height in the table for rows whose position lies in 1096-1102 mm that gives 59.79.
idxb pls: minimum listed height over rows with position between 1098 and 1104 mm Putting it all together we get 58.88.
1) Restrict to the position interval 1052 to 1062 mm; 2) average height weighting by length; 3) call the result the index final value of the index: 35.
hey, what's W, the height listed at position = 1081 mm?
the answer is 58.88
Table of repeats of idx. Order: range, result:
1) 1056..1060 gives 34.8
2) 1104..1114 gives 59.5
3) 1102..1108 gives 59.2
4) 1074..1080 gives 56.2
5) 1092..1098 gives 59.5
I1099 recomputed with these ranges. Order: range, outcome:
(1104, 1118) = 60.31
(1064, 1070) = 48.05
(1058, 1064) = 38.99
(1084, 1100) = 60.36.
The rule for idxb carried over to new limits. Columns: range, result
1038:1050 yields 38.92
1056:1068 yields 34.16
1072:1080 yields 52.87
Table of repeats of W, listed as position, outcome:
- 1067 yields 44.63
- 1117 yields 59.45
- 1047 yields 42.46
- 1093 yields 59.91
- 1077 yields 56.4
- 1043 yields 49.35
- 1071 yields 50.81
